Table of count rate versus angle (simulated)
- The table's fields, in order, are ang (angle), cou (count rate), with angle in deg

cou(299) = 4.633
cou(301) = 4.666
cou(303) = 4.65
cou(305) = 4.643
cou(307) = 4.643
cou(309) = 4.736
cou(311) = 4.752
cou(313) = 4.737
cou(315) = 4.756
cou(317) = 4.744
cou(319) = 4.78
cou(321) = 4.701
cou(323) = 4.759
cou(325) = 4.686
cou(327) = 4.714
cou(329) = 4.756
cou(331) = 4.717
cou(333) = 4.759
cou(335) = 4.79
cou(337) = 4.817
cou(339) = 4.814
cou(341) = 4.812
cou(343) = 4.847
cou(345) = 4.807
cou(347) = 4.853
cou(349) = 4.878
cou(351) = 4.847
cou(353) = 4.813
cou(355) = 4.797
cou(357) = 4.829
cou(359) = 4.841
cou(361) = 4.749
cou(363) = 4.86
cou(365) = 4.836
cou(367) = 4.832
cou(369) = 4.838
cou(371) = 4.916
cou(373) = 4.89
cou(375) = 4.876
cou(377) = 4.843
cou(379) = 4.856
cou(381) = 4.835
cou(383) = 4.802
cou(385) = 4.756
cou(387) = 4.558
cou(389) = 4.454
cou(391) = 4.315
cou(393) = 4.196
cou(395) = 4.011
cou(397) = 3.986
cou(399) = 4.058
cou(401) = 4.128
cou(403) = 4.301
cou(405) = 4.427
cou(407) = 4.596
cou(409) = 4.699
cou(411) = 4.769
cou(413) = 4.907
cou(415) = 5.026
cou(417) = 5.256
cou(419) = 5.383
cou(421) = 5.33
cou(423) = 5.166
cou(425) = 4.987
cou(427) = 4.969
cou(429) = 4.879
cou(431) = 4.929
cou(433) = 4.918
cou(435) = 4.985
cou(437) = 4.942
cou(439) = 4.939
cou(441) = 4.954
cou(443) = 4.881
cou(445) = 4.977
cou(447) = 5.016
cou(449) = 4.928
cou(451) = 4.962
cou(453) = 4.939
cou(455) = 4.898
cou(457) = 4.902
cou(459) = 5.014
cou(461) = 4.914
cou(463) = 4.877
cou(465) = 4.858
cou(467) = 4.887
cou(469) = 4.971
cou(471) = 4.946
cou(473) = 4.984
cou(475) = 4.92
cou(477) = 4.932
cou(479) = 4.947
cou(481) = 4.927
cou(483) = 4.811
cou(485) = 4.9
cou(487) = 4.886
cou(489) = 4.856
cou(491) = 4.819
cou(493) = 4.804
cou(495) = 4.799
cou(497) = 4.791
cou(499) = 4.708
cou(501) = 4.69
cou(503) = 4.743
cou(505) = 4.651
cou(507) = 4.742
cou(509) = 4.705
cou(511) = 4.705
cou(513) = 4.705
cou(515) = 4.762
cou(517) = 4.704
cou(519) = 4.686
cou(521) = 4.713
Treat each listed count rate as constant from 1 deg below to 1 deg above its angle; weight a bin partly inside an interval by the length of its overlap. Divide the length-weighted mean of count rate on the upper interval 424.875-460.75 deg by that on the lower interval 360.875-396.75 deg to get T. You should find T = 1.1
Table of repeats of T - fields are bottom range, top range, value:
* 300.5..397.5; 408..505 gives 1.04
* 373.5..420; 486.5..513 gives 1.03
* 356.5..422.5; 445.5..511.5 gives 1.04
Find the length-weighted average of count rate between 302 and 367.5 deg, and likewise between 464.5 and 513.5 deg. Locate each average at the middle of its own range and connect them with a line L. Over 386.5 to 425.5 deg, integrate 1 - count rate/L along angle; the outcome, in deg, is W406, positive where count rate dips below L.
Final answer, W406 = 1.43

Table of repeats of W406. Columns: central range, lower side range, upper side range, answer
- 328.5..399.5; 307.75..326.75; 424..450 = 1.57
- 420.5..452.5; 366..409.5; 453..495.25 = -1.56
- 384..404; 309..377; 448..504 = 2.29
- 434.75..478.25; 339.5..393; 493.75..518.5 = -1.76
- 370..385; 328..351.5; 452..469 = -0.04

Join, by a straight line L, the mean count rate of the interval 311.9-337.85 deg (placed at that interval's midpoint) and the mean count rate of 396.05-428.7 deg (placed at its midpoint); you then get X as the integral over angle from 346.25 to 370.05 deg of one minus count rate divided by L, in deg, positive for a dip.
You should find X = -0.4 deg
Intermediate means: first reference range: 4.75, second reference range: 4.75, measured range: 4.83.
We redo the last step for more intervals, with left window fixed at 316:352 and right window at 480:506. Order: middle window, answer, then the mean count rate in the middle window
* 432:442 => -0.3 deg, 4.95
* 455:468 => -0.3 deg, 4.91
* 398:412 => 1.1 deg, 4.43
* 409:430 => -1.1 deg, 5.05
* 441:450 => -0.3 deg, 4.95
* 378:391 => 0.3 deg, 4.68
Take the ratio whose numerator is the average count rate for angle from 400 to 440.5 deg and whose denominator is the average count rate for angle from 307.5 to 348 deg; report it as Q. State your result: 1.0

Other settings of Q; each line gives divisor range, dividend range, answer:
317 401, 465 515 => 1.03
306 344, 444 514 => 1.02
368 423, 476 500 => 1.04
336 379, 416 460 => 1.03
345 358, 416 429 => 1.07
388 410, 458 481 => 1.15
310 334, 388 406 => 0.89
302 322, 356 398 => 0.99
